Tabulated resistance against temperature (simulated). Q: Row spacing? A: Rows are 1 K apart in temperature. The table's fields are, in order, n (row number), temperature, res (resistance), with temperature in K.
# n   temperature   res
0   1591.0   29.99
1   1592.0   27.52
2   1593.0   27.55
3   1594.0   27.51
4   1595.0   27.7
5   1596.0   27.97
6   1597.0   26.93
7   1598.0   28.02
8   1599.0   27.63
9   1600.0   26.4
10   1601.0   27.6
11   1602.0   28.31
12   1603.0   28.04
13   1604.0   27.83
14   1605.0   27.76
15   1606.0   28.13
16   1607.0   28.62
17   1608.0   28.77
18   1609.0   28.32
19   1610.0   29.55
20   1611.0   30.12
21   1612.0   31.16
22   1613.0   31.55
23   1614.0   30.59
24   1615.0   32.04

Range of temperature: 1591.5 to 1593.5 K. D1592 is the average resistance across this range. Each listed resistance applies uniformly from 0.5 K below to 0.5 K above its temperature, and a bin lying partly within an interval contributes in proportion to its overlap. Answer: 27.5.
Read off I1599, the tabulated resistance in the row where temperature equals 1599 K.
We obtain 27.63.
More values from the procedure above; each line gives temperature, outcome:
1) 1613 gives 31.55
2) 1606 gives 28.13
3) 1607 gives 28.62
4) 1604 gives 27.83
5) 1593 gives 27.55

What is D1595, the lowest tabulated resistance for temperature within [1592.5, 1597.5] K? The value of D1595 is 26.93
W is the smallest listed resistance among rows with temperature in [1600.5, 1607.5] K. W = 27.6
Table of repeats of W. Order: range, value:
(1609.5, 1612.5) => 29.55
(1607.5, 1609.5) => 28.32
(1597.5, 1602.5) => 26.4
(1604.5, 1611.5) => 27.76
